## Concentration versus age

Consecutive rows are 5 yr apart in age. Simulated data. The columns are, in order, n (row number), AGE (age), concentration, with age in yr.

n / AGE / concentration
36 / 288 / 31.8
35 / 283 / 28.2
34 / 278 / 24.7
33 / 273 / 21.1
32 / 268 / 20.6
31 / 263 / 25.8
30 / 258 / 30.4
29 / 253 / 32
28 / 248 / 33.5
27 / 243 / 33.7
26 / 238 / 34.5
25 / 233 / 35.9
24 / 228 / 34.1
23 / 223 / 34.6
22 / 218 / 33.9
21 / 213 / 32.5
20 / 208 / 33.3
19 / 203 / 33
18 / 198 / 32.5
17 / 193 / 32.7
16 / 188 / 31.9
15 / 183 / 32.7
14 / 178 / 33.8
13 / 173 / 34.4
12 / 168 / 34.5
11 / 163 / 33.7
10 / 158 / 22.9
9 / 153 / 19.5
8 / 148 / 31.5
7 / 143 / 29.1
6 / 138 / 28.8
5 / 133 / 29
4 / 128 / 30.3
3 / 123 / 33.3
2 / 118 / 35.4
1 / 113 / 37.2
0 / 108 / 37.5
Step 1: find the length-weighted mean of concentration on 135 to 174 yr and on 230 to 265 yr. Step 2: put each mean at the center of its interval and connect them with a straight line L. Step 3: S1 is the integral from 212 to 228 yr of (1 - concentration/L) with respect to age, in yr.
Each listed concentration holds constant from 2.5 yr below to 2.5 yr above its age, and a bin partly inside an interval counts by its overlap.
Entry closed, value -1.2 yr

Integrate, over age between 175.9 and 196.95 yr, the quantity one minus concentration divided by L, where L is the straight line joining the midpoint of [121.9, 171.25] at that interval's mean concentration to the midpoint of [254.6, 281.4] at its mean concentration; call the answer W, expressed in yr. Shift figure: -3.7 yr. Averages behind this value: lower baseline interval 29.2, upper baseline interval 24.9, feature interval 32.7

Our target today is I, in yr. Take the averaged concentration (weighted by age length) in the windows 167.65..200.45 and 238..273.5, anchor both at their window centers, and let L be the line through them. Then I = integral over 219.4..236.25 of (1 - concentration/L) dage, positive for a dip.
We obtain -2.3 yr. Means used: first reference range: 33.1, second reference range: 29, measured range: 34.8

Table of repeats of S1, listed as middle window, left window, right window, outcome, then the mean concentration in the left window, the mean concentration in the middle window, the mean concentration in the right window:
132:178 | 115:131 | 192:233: 5.1 yr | 33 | 29.5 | 33.5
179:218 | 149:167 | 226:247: -2.7 yr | 26.6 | 32.8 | 34.5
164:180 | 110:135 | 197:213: -0.6 yr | 33.2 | 34.2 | 32.9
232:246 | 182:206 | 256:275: -3.6 yr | 32.6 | 34.5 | 24.4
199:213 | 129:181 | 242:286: -2.0 yr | 29.8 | 33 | 27.6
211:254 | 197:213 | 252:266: -4.4 yr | 32.9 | 33.9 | 28.8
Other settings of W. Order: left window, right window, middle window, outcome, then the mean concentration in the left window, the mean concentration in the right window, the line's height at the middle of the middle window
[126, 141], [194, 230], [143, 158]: 2.2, 29.3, 33.4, 30.2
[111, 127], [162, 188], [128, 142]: 2.1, 34.8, 33.6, 34.4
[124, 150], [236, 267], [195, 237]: -4.1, 29.9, 31.1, 30.7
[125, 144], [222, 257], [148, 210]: 0.2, 29.4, 33.9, 31.3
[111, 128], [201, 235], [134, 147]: 1.9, 34.5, 33.9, 34.4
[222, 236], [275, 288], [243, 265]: 0.3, 34.9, 27.3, 31.3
